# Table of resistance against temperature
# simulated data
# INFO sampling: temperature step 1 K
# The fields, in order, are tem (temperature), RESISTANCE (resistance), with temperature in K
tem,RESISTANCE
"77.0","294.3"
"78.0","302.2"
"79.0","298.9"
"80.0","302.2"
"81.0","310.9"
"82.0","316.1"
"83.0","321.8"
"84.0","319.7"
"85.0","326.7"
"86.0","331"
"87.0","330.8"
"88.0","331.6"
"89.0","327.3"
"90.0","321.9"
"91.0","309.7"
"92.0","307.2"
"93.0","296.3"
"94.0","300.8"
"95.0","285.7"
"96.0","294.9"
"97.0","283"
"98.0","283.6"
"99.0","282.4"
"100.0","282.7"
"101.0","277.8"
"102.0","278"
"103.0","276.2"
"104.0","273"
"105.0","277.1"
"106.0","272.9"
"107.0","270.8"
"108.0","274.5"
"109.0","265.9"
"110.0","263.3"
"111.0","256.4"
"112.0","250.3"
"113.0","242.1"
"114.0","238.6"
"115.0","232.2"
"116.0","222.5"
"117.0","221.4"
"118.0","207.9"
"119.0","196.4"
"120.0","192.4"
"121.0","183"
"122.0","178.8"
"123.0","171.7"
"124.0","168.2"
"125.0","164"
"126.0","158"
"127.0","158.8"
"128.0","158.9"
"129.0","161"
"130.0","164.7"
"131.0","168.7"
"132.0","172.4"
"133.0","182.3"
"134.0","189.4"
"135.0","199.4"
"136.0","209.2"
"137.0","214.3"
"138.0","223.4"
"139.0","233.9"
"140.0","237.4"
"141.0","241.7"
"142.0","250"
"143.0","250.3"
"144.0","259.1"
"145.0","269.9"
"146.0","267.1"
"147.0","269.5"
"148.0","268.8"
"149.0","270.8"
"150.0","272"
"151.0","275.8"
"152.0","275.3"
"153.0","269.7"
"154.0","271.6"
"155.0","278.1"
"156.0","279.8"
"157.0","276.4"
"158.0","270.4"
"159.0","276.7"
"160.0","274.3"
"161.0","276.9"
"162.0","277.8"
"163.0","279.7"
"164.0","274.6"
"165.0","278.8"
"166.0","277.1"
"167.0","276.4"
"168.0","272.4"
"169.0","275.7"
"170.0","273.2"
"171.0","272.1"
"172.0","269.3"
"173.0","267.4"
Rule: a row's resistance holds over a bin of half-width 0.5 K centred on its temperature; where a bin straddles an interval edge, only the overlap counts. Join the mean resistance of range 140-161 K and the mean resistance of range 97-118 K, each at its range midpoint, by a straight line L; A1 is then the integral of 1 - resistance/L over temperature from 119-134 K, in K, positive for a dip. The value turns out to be 5.2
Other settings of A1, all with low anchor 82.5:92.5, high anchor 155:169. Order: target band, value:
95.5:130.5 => 8.76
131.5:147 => 3.32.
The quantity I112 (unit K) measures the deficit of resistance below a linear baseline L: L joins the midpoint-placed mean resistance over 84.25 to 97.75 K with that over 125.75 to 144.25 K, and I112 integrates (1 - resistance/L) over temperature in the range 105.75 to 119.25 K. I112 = 0.7 K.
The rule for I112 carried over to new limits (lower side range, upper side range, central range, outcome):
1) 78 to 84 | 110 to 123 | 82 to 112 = -2.78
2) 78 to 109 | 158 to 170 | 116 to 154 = 9.18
